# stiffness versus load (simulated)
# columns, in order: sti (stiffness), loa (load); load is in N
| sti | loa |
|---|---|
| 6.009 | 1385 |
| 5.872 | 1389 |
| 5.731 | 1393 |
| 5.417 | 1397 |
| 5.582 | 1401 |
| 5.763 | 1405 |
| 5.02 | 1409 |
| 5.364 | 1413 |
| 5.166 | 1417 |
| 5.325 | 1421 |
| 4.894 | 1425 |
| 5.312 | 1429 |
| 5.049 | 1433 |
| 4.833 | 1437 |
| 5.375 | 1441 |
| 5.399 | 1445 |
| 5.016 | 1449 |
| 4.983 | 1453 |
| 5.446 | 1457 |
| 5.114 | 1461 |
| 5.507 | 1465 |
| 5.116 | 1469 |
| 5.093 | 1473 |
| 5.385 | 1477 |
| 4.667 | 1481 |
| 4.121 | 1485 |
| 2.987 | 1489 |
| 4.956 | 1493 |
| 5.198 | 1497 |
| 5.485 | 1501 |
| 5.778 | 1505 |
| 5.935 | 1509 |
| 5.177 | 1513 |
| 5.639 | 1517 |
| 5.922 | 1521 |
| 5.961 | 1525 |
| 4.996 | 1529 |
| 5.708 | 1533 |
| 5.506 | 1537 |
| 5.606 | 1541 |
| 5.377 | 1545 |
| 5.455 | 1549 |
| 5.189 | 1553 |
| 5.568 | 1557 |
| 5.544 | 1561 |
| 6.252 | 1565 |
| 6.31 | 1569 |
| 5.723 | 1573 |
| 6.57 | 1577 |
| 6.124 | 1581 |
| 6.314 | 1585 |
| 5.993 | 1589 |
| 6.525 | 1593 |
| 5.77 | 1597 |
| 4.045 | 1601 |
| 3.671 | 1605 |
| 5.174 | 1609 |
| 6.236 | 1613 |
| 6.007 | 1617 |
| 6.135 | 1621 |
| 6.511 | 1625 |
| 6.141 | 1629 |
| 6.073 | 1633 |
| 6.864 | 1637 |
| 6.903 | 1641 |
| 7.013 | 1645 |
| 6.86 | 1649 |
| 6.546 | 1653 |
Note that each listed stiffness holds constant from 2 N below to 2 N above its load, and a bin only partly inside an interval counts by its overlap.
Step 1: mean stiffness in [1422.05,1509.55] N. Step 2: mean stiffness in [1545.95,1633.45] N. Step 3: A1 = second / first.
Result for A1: 1.1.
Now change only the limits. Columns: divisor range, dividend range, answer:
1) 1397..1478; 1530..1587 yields 1.10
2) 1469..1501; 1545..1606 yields 1.21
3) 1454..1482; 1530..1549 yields 1.06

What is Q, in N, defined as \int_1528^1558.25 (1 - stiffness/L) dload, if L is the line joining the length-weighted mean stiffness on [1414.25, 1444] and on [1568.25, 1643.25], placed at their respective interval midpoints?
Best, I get 1.2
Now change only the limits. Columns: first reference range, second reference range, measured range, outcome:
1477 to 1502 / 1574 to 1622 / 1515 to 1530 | -2.24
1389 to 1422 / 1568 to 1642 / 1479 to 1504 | 4.61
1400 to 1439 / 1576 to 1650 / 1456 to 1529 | 4.55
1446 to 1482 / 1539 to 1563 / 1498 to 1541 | -2.00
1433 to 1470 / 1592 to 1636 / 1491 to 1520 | -0.63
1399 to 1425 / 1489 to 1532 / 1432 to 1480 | 1.56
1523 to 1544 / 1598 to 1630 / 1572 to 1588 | -2.01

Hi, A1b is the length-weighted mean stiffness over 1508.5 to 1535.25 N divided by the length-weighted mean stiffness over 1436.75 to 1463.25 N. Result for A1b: 1.08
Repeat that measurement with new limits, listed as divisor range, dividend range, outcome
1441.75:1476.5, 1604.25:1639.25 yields 1.14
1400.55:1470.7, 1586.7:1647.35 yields 1.14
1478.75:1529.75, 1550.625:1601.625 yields 1.14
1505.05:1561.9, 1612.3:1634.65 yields 1.11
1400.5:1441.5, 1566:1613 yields 1.09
